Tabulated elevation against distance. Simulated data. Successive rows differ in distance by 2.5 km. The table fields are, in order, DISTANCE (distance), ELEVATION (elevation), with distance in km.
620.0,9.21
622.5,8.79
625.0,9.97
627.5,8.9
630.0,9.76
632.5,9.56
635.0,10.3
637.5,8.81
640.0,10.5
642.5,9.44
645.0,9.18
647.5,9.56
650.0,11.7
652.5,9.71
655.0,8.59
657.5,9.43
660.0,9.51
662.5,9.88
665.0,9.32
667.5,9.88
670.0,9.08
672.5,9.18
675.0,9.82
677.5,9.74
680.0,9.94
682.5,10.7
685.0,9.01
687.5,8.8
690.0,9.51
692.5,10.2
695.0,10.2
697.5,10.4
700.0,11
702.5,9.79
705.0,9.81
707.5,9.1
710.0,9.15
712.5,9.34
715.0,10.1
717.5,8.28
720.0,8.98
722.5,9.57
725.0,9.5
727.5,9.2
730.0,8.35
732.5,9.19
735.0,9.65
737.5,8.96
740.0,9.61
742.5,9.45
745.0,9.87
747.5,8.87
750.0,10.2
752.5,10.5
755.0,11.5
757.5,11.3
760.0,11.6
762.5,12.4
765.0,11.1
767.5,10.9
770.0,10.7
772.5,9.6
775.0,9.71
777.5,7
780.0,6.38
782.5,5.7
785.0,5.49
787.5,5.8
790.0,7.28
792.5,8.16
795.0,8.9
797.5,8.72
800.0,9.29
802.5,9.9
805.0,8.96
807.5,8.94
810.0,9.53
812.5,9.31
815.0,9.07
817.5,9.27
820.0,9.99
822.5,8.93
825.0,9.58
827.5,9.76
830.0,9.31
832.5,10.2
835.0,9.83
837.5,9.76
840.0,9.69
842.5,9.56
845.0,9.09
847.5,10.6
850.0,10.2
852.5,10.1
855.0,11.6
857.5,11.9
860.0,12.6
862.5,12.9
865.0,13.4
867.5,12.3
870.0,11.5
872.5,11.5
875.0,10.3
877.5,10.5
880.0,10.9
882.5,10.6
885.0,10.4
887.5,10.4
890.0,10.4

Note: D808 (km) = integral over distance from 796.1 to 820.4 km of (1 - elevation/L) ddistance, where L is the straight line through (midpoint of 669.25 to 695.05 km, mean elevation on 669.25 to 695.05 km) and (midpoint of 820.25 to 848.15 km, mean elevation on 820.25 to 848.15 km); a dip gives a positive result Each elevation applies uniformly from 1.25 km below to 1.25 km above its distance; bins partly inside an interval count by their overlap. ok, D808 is 1.0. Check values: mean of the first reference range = 9.64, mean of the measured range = 9.27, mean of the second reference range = 9.66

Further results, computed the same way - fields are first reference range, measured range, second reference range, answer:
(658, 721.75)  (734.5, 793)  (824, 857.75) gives 3.4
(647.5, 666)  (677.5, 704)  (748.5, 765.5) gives 0.7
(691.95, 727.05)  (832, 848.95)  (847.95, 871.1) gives 2.5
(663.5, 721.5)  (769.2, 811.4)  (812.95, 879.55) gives 8.2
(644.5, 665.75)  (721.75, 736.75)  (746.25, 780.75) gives 1.2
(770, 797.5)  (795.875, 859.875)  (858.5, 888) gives -1.8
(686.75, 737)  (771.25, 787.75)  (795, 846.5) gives 4.0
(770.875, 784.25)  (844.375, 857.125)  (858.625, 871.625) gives 1.3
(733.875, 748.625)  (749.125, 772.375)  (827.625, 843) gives -3.9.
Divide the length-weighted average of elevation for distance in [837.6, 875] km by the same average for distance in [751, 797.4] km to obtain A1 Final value 1.22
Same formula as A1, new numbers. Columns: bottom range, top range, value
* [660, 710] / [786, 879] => 1.02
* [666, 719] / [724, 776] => 1.05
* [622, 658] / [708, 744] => 0.96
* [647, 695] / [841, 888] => 1.14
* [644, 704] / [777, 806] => 0.78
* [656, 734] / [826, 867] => 1.12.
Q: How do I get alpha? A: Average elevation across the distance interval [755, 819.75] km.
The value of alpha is 9.06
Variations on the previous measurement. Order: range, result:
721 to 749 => 9.3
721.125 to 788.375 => 9.36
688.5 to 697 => 9.97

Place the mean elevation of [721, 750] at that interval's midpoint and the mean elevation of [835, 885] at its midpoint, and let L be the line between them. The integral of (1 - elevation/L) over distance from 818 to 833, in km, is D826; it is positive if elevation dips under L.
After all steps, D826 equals 1.3 km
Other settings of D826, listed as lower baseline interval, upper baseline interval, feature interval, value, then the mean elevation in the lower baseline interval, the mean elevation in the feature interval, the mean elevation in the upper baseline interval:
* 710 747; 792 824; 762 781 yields -0.90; 9.28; 9.66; 9.18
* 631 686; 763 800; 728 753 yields -1.78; 9.68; 9.43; 8.37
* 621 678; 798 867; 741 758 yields -0.52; 9.59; 10.2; 10.1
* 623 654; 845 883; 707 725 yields 1.84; 9.75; 9.24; 11.3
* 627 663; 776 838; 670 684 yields -0.50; 9.67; 9.79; 8.59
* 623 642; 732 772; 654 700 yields 1.16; 9.64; 9.66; 10.4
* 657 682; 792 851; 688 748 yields 0.39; 9.62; 9.5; 9.45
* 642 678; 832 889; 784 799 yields 4.29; 9.6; 7.45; 10.9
